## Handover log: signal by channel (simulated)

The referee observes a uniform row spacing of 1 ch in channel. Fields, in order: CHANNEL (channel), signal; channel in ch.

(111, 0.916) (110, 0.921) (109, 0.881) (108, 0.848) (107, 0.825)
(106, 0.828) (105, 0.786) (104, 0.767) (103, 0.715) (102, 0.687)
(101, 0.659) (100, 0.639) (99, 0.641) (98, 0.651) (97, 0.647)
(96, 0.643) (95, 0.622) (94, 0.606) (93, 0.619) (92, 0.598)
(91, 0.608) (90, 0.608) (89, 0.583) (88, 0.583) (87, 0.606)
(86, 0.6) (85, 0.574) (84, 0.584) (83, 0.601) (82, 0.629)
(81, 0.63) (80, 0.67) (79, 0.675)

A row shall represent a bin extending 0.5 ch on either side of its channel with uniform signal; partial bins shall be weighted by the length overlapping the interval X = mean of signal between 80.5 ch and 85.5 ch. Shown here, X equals 0.604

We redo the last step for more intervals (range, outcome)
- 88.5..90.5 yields 0.595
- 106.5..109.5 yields 0.851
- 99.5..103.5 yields 0.675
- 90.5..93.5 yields 0.608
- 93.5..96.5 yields 0.624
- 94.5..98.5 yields 0.641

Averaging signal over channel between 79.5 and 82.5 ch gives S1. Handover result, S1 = 0.643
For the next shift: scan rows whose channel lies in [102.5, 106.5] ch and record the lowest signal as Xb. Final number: 0.715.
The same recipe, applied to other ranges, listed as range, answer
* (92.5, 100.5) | 0.606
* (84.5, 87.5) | 0.574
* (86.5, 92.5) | 0.583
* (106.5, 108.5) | 0.825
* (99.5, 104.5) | 0.639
